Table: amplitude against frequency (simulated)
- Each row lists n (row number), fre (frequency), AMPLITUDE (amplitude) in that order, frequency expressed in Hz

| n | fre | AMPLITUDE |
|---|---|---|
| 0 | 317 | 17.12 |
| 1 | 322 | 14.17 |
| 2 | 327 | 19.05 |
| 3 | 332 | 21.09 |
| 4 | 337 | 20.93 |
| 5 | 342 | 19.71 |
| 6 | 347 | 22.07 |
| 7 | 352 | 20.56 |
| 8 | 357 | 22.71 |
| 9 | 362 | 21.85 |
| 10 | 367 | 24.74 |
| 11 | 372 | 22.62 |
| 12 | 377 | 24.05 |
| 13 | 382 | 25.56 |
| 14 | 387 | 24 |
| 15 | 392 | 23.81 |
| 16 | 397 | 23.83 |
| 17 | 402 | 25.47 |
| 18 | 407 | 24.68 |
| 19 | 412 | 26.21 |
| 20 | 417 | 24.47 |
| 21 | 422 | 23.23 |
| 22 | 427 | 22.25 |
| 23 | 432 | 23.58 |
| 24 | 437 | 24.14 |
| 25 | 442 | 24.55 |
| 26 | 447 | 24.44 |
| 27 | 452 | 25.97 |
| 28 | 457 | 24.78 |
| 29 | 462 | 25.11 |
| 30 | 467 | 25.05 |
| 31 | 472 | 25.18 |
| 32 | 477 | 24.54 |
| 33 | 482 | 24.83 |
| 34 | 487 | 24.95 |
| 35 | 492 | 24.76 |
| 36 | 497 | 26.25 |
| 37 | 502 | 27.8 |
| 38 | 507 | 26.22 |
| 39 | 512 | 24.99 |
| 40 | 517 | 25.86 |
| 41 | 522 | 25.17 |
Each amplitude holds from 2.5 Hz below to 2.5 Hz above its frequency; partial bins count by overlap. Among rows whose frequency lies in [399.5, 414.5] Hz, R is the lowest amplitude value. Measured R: 24.68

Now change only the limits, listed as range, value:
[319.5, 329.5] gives 14.17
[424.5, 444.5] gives 22.25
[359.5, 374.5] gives 21.85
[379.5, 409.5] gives 23.81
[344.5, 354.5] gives 20.56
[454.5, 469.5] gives 24.78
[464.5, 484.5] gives 24.54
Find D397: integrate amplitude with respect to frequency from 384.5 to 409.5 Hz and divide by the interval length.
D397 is 24.4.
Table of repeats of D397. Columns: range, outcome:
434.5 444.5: 24.3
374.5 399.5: 24.2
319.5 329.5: 16.6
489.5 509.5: 26.3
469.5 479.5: 24.9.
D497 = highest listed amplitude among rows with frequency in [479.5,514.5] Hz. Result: 27.8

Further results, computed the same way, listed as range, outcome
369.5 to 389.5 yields 25.56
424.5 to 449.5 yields 24.55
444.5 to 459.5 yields 25.97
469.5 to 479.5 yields 25.18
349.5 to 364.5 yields 22.71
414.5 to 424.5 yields 24.47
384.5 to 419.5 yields 26.21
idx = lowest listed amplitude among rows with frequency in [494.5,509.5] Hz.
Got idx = 26.22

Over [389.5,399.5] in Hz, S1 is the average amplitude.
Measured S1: 23.8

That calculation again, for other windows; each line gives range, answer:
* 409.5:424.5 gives 24.6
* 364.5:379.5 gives 23.8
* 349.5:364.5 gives 21.7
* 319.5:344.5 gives 19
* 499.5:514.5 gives 26.3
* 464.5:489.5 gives 24.9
